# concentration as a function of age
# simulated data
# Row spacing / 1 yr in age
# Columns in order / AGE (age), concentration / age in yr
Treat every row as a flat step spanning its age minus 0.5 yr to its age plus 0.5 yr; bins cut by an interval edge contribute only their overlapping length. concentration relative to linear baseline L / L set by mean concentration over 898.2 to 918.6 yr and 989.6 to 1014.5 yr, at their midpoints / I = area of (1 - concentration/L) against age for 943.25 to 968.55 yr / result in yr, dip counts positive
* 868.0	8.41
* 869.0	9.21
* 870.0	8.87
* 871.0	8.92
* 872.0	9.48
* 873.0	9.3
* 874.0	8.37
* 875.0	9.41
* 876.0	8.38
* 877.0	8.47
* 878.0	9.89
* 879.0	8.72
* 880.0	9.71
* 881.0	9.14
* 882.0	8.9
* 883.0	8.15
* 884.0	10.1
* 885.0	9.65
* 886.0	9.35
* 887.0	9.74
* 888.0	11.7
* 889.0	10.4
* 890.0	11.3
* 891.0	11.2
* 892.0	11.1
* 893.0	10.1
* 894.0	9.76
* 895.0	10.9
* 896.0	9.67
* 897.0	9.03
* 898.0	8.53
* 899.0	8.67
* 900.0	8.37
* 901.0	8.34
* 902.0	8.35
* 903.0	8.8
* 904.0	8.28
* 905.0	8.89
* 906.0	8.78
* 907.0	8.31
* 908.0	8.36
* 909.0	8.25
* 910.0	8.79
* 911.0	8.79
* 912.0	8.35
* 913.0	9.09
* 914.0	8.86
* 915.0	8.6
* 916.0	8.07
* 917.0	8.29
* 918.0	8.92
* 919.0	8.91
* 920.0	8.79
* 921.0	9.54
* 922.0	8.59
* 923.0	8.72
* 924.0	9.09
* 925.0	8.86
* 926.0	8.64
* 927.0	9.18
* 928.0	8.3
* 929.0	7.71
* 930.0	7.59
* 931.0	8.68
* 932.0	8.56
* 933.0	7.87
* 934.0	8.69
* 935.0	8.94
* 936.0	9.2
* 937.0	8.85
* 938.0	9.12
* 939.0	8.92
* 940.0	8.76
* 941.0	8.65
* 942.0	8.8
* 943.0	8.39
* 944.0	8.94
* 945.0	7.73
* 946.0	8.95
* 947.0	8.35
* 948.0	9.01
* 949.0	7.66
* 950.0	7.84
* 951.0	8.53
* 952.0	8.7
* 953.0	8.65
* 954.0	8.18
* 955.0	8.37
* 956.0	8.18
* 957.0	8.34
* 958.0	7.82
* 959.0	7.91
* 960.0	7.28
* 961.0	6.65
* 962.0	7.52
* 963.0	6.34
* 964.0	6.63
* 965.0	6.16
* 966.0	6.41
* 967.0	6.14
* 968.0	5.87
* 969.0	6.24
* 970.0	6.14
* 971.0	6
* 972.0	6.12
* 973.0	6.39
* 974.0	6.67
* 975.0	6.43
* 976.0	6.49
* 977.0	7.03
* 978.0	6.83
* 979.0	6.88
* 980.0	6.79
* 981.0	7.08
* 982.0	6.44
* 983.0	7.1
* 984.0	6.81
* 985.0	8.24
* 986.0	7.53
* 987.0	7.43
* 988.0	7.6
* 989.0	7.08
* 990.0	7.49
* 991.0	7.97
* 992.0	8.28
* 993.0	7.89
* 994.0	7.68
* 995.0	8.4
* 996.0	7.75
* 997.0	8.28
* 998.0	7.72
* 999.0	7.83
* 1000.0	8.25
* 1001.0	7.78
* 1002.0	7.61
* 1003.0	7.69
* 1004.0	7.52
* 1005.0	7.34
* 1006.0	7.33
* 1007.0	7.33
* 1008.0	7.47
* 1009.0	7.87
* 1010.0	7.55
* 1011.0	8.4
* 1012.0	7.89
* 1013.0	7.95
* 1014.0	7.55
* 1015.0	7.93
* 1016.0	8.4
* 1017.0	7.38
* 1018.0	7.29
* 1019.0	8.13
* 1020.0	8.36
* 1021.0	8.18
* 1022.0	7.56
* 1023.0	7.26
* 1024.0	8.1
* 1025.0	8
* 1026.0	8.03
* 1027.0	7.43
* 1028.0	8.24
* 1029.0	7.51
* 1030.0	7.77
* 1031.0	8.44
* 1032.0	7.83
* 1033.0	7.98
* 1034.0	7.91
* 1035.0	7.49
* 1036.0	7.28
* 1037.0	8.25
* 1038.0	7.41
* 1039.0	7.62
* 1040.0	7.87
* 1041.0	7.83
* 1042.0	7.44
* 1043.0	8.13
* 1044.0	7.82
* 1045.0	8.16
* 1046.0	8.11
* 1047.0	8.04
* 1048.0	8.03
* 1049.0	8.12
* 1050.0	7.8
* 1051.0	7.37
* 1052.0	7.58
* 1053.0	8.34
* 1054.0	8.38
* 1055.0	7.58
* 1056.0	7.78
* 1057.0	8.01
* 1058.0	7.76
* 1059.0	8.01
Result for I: 1.5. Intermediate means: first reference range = 8.56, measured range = 7.69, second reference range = 7.79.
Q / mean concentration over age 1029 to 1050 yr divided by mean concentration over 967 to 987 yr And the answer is 1.2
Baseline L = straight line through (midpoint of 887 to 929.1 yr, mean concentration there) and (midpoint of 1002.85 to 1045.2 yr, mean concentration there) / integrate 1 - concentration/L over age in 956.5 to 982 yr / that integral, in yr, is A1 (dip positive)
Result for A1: 5.1 yr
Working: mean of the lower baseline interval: 9.1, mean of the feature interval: 6.72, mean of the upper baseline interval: 7.79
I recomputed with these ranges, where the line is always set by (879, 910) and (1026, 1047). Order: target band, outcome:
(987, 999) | 0.7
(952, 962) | 0.9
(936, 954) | 0.5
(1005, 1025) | 0.7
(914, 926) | 0.4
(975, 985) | 1.9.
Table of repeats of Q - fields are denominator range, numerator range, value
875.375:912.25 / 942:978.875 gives 0.79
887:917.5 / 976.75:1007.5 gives 0.82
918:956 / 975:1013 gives 0.87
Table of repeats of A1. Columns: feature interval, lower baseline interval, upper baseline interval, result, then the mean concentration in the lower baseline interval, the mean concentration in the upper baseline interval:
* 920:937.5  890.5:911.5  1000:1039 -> 0.3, 9.11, 7.78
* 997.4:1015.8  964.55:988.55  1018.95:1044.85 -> -1.0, 6.7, 7.84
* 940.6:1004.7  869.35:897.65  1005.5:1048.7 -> 7.7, 9.62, 7.83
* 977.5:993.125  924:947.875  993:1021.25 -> 1.4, 8.61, 7.81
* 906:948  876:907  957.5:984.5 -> -2.4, 9.43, 6.67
